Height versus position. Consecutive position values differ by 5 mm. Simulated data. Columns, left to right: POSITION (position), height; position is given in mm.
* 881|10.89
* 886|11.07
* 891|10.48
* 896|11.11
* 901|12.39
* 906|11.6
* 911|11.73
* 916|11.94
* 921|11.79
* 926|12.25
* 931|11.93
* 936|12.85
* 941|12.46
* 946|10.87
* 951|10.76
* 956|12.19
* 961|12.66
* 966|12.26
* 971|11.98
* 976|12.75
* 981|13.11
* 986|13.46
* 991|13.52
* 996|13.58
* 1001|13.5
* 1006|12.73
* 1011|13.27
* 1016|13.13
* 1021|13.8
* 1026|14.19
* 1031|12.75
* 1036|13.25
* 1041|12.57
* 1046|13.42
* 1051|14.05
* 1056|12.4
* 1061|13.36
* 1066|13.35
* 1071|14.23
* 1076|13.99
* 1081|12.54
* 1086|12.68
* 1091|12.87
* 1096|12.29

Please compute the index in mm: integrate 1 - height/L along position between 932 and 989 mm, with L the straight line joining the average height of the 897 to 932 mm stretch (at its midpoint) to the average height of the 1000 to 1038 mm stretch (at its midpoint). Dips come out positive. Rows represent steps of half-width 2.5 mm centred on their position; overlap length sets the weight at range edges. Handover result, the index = 1.0 mm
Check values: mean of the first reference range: 11.9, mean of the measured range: 12.3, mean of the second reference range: 13.3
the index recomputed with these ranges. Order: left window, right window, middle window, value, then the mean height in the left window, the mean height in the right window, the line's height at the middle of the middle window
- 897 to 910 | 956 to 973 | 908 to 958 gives 0.82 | 11.9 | 12.3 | 12.1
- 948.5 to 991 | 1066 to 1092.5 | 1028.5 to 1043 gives 0.10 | 12.5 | 13.3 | 13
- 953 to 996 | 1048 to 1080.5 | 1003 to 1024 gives -0.28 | 12.8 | 13.5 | 13.1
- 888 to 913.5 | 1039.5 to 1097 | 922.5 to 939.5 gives -0.80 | 11.5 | 13.2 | 11.8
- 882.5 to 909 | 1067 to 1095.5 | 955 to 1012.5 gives -3.37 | 11.3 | 13.2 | 12.2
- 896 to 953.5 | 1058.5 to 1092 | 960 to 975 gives -0.07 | 11.8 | 13.3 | 12.3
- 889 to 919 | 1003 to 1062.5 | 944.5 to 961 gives 0.94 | 11.6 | 13.2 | 12.2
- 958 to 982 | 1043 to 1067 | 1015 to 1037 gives -0.72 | 12.5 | 13.3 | 13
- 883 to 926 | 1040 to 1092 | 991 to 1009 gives -1.08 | 11.5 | 13.3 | 12.6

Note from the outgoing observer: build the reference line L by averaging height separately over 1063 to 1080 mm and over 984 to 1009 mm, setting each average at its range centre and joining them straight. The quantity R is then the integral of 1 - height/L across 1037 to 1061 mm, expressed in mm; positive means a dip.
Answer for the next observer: 0.8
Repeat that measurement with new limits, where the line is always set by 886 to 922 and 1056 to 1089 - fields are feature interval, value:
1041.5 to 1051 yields -0.29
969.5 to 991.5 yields -1.12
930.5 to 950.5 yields 0.00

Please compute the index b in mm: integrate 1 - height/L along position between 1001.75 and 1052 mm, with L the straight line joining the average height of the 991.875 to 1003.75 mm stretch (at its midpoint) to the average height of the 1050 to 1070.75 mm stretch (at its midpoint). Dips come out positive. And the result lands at 0.50 mm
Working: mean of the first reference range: 13.5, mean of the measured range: 13.3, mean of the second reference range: 13.3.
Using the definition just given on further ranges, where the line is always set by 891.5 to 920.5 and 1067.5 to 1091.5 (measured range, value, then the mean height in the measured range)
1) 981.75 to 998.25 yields -1.3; 13.5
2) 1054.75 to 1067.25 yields 0.1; 13.1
